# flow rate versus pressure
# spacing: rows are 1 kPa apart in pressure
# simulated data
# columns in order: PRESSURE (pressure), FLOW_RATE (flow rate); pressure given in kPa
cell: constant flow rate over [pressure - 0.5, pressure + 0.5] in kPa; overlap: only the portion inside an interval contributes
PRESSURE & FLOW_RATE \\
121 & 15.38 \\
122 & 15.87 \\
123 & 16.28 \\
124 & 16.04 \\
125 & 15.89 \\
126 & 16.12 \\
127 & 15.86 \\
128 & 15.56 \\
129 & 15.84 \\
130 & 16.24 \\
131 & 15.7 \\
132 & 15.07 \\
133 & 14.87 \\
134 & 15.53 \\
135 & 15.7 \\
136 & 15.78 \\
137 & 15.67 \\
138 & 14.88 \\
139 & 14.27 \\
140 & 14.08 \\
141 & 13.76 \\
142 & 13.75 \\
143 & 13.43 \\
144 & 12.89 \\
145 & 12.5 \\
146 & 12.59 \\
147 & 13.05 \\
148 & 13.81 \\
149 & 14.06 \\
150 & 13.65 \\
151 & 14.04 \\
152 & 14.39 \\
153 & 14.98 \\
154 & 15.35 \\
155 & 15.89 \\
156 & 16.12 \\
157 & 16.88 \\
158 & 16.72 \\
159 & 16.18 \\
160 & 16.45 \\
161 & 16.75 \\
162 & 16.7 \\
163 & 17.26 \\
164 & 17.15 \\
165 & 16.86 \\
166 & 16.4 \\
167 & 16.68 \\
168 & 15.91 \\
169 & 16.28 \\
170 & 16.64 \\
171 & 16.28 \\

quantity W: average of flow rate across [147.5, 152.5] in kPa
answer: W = 14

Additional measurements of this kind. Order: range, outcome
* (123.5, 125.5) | 16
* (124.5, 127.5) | 16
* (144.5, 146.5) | 12.5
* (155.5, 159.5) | 16.5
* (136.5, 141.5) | 14.5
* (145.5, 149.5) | 13.4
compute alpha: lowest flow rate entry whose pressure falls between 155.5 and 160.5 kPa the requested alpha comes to 16.12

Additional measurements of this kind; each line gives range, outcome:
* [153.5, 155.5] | 15.35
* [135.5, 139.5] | 14.27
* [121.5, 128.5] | 15.56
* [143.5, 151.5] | 12.5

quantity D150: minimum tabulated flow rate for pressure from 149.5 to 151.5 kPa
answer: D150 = 13.65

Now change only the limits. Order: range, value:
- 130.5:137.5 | 14.87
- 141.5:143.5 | 13.43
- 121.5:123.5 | 15.87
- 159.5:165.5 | 16.45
